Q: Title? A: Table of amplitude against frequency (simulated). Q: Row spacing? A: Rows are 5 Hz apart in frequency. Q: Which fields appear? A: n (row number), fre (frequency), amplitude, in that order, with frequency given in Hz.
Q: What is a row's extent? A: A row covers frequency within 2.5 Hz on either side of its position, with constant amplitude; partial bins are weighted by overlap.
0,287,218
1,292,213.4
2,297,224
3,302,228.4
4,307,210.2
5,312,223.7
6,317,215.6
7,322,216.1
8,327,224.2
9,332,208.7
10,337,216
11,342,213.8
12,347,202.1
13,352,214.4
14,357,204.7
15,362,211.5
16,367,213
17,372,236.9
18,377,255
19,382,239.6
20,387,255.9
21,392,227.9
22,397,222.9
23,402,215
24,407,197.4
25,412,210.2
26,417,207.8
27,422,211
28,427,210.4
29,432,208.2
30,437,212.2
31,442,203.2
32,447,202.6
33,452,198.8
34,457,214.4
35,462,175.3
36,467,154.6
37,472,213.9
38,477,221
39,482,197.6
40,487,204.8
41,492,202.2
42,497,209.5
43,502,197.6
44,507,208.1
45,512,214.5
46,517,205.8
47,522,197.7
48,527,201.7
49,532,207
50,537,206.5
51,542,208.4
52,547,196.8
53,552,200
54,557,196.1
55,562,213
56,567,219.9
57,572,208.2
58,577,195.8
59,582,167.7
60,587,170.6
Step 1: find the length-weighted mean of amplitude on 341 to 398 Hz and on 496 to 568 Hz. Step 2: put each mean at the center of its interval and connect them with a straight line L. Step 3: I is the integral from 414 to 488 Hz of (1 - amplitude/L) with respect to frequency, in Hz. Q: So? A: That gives 4.4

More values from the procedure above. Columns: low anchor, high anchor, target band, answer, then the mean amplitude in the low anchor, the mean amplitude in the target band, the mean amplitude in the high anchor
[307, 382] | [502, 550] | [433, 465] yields 1.5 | 219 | 201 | 205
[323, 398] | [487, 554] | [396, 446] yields 1.6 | 223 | 209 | 204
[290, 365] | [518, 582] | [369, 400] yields -3.9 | 215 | 239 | 203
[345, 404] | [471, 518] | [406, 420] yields 0.8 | 225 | 206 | 207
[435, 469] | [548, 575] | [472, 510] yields -1.4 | 195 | 206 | 207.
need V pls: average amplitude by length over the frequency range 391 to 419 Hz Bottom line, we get 213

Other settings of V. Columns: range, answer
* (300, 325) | 219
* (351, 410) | 225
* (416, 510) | 203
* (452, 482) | 196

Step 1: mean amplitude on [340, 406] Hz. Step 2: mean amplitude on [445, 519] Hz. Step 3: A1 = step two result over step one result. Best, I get 0.9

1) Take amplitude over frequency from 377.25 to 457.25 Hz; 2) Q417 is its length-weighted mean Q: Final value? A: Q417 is 216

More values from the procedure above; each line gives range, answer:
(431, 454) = 205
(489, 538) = 205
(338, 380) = 219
